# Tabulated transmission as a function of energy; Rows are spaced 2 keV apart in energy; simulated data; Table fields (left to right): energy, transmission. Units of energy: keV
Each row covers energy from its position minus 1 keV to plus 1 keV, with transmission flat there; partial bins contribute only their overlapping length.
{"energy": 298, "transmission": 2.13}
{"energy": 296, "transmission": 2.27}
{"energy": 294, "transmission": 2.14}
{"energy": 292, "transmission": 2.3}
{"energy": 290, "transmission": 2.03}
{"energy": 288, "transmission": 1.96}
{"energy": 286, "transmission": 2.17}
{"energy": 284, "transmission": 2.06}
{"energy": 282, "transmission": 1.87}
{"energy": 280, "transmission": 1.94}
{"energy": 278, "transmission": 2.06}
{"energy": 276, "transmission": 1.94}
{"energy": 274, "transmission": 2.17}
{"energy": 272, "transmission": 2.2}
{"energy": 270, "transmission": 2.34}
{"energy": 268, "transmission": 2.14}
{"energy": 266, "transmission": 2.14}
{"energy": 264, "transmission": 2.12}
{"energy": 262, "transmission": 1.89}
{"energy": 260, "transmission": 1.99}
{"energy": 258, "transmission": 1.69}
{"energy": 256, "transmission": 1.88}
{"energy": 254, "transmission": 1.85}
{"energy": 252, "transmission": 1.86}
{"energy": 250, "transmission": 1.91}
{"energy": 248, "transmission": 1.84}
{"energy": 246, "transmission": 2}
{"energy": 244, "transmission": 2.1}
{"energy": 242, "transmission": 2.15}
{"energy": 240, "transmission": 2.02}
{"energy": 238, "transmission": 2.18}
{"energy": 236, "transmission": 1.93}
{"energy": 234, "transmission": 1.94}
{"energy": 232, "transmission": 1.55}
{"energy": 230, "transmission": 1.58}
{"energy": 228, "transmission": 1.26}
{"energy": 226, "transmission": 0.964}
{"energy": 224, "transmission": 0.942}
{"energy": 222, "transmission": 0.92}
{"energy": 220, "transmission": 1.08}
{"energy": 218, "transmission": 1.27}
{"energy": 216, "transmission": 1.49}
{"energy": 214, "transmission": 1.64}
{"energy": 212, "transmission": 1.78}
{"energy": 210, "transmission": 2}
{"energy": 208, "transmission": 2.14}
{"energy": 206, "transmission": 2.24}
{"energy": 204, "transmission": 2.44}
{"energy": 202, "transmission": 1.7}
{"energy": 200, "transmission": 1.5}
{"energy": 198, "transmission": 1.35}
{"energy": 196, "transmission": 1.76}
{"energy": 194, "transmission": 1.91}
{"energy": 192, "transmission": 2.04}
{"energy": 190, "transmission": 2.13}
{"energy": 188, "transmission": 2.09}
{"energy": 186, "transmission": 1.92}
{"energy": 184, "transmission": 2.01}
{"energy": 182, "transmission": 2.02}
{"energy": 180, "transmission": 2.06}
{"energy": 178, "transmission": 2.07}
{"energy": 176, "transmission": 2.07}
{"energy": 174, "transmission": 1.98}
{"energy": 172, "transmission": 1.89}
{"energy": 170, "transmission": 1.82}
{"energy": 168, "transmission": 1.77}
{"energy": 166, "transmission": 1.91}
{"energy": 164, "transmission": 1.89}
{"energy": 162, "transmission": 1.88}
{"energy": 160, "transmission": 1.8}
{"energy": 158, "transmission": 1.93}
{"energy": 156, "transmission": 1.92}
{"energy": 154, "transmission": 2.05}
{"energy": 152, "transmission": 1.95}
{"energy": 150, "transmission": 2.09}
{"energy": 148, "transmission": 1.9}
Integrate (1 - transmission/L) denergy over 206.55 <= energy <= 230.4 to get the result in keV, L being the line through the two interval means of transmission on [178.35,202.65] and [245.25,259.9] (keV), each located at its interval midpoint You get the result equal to 5.6 keV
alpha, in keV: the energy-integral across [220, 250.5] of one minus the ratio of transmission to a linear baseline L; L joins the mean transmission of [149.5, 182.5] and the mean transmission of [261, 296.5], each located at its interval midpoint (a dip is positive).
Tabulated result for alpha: 5.6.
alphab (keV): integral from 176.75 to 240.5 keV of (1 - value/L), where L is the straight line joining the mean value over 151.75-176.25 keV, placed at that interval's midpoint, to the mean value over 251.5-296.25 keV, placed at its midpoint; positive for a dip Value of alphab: 6.9 keV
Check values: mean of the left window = 1.91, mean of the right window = 2.04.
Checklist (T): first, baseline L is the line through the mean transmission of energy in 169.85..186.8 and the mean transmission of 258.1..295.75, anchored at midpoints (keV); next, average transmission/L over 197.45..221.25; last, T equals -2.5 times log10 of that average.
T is 0.17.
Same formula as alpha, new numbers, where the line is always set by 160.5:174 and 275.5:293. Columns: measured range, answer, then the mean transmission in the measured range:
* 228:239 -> 1.0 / 1.78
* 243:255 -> 0.4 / 1.93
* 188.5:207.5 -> 0.0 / 1.91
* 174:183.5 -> -0.8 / 2.04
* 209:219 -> 1.5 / 1.64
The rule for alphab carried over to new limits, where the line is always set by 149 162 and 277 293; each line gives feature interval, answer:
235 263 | 1.00 keV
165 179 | 0.24 keV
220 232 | 5.04 keV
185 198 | 0.33 keV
